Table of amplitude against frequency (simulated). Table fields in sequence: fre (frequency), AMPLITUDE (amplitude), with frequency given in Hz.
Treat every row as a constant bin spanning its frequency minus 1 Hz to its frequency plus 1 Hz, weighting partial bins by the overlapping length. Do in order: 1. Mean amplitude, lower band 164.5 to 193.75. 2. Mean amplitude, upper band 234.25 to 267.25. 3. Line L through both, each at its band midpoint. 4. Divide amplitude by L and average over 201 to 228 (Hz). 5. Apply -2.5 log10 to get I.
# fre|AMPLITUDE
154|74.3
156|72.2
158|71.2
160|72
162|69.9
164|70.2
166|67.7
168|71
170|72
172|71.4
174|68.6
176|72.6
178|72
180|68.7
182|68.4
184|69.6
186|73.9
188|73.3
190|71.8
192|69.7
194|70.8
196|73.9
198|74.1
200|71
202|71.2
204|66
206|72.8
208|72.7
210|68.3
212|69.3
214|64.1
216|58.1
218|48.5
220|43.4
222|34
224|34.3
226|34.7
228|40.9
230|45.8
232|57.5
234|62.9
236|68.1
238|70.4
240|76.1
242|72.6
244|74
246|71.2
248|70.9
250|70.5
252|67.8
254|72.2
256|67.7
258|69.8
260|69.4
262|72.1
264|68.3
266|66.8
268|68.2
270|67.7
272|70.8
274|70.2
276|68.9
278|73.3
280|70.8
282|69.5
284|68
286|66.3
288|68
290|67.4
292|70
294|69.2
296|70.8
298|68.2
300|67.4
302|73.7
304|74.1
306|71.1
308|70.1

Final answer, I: 0.25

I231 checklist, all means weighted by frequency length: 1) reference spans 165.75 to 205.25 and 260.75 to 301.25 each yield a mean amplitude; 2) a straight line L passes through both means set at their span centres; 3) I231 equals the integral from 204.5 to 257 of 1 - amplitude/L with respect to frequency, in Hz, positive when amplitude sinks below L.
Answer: 6.7 Hz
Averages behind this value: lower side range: 71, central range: 61.2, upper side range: 69.1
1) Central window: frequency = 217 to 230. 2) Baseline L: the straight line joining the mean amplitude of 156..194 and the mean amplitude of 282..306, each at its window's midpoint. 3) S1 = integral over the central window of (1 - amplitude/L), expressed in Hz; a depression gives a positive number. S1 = 5.6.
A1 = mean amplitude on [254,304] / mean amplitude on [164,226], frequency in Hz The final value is 1.1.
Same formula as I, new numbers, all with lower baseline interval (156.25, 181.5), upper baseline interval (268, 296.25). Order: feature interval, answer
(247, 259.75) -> 0.00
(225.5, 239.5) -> 0.24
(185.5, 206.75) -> -0.02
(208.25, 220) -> 0.15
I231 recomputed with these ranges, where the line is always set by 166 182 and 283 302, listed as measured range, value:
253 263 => -0.2 Hz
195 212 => -0.3 Hz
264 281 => -0.1 Hz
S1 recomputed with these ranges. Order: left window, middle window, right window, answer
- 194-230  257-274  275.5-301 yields -0.84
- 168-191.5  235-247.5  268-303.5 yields -0.34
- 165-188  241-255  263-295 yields -0.37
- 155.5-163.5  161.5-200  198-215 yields -0.29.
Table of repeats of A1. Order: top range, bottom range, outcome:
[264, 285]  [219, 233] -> 1.67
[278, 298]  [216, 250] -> 1.21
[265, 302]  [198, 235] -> 1.21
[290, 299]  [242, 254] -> 0.97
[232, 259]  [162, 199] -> 0.98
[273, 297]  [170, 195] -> 0.98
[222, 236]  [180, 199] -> 0.65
